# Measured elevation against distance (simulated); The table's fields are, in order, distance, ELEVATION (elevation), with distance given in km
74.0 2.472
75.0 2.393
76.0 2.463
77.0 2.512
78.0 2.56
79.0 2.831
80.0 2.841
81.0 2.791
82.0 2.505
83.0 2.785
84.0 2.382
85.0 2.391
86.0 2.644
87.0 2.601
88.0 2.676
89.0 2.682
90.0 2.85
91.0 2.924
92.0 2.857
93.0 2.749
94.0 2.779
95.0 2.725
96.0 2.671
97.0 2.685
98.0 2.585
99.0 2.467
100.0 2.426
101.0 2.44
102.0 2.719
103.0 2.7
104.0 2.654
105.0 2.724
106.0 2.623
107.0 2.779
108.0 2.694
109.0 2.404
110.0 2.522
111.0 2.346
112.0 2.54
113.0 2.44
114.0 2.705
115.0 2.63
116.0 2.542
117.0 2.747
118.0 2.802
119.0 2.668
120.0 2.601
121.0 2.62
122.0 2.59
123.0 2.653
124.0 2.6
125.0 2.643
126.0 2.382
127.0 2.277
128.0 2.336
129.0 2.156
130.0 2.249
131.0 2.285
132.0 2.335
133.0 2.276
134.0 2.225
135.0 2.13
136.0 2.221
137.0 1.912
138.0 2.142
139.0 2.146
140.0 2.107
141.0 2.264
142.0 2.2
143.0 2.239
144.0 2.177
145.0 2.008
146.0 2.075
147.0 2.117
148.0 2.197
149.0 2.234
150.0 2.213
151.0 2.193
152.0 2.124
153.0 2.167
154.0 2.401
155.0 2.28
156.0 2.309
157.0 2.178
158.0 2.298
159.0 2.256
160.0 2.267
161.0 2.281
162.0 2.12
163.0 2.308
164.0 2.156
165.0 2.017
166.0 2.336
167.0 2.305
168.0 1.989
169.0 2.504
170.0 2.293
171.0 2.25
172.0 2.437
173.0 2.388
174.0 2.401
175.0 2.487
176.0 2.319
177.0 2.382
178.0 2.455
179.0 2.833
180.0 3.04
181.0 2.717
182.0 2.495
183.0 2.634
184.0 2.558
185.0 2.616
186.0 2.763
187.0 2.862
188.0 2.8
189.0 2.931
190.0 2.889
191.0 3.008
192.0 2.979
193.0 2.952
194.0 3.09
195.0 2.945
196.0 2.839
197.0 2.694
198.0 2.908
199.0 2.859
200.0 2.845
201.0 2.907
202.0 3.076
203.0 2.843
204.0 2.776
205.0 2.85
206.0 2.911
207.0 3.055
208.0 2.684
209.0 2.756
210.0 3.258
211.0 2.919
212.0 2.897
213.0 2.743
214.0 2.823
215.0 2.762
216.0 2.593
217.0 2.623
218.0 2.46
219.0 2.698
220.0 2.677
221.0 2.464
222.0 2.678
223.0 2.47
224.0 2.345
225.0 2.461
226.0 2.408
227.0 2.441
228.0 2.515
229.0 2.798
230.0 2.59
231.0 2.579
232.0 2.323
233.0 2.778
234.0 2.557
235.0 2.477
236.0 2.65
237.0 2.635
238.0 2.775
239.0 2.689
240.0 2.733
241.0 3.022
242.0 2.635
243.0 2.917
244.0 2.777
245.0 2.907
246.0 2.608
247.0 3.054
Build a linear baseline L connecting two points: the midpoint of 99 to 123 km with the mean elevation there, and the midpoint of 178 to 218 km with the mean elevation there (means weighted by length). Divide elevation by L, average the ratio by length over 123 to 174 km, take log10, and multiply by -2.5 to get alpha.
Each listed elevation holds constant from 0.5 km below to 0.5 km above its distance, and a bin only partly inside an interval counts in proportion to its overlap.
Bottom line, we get 0.20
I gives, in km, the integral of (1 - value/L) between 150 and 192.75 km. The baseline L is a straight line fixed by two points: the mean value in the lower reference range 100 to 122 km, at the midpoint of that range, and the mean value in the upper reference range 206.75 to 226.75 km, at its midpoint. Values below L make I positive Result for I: 3.2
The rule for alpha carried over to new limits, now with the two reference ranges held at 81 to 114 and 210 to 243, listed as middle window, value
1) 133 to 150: 0.22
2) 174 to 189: 0.00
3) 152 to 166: 0.18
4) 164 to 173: 0.16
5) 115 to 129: 0.03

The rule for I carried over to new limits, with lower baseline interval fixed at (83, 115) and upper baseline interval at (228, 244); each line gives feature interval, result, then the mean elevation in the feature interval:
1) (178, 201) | -1.42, 2.82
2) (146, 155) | 1.51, 2.2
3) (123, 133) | 1.00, 2.37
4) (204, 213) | -0.79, 2.9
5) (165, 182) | 1.40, 2.43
